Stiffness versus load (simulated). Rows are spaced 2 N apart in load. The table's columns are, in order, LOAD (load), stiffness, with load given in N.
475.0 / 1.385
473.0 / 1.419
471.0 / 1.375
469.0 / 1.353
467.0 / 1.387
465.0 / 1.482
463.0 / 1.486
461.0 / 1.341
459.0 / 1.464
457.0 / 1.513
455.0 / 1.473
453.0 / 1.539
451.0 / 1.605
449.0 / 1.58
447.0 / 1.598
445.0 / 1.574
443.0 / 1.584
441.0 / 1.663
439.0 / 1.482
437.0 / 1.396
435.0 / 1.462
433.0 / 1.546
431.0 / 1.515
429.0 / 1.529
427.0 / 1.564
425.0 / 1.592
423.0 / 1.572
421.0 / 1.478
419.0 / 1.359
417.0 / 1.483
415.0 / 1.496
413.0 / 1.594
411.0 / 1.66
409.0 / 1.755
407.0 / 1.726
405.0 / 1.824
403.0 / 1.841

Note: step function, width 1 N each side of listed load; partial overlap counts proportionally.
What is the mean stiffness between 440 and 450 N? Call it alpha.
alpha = 1.6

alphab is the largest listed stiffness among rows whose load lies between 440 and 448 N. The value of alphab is 1.663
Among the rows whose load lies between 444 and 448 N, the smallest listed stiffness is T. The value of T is 1.574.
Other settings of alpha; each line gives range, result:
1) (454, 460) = 1.48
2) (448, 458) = 1.54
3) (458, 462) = 1.4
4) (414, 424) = 1.48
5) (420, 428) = 1.55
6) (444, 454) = 1.58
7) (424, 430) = 1.56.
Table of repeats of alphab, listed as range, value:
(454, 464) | 1.513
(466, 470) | 1.387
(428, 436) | 1.546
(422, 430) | 1.592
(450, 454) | 1.605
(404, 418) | 1.824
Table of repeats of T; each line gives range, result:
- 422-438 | 1.396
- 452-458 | 1.473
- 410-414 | 1.594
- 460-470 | 1.341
